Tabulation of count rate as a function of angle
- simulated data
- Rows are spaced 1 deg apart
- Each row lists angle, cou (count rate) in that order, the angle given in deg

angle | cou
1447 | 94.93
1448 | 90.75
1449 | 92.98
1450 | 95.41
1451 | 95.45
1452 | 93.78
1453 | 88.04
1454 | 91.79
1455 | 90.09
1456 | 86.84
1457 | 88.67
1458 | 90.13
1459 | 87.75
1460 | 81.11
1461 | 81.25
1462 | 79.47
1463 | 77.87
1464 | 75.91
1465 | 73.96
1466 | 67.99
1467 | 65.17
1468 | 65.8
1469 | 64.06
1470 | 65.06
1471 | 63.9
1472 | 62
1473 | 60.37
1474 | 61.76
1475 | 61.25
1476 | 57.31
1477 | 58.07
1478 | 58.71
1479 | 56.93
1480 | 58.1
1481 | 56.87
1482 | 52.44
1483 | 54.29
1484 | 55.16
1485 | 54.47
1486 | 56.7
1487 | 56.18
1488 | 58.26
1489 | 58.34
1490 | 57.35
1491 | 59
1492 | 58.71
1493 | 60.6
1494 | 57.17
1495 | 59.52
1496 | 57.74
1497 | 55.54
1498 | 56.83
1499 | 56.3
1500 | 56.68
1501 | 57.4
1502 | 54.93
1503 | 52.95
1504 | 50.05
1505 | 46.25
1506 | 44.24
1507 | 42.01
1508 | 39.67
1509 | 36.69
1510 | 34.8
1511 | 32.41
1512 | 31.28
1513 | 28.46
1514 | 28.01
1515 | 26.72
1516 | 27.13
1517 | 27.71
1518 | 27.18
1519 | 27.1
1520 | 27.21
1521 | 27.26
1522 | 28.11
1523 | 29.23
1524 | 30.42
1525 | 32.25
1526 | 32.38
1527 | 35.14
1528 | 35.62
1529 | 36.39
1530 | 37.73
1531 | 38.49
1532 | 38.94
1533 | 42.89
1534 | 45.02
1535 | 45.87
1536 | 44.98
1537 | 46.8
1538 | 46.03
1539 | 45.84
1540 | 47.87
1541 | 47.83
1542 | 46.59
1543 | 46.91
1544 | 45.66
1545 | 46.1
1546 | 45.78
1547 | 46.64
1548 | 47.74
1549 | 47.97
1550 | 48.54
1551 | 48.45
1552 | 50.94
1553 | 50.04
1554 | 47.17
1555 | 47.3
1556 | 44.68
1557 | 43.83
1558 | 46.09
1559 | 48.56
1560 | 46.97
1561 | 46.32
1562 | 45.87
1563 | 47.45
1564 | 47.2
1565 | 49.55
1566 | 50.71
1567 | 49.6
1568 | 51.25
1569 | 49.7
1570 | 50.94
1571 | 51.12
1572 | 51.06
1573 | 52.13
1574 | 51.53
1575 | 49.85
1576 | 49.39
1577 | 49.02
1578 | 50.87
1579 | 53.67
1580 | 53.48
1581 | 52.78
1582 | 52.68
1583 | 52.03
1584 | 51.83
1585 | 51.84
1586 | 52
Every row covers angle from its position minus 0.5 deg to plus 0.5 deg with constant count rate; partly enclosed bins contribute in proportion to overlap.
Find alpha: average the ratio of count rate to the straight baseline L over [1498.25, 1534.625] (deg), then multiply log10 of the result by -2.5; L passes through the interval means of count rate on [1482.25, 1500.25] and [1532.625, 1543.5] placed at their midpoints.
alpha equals 0.341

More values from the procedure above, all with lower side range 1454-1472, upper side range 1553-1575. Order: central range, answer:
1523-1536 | 0.47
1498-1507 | 0.26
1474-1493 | 0.23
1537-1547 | 0.18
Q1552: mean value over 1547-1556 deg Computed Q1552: 48.2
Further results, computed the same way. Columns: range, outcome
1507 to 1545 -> 36.6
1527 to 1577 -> 46.6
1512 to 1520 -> 27.7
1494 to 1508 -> 52.8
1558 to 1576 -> 49.3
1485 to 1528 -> 43.4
